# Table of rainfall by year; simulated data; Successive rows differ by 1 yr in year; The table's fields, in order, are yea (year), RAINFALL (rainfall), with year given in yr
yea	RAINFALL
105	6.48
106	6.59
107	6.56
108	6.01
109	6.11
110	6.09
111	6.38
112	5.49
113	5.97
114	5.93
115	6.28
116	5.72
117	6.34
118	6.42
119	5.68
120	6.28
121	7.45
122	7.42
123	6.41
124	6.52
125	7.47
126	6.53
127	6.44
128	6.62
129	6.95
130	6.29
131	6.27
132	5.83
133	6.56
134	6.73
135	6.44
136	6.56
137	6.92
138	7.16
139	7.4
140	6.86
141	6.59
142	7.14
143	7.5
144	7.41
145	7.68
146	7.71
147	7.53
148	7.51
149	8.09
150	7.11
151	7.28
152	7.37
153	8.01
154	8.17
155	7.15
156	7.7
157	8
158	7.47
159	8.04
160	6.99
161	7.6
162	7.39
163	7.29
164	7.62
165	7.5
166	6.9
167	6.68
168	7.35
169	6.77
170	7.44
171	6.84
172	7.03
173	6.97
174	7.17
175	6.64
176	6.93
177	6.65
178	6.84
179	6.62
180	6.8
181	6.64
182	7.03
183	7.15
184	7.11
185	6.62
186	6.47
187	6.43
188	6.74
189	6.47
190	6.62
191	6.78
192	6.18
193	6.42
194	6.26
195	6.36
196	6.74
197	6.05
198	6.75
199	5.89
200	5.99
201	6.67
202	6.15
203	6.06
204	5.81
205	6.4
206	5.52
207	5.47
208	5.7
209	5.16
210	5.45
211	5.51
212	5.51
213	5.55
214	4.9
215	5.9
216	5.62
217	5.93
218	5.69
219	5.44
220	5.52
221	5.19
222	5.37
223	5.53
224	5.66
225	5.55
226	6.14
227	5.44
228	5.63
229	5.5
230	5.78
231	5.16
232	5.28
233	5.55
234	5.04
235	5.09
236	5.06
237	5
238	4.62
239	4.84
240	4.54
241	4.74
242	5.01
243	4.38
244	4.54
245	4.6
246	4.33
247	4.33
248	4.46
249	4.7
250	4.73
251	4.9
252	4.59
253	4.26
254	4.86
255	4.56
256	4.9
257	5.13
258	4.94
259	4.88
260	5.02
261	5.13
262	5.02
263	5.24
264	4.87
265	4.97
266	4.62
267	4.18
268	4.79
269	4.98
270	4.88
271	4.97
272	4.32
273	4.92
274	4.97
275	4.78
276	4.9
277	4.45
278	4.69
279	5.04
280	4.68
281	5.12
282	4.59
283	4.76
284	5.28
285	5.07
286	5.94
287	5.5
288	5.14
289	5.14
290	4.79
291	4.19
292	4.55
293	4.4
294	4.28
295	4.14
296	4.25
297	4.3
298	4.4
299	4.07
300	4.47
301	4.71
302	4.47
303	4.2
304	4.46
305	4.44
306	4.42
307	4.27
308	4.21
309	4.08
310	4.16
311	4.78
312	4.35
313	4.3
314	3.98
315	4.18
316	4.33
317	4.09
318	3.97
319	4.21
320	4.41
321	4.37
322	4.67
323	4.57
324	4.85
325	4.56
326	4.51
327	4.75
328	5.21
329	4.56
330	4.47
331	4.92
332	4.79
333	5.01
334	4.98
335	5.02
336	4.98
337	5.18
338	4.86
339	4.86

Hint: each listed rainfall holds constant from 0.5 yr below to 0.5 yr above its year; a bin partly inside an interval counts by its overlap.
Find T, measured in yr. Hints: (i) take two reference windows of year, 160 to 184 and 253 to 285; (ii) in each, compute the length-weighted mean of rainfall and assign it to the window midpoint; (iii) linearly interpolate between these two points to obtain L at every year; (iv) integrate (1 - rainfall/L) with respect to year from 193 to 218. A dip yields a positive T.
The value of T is 1.5 yr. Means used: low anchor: 7.04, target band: 5.9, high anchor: 4.85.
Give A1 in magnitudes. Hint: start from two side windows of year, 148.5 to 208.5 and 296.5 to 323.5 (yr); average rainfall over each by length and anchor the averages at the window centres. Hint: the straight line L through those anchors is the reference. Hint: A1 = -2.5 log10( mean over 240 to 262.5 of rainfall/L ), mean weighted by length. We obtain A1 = 0.15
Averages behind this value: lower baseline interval 6.85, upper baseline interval 4.33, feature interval 4.72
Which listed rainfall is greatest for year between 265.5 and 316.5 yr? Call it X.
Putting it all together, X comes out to 5.94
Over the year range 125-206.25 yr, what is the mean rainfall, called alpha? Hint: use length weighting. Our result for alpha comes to 6.9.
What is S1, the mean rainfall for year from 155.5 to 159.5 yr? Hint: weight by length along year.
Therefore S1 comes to 7.8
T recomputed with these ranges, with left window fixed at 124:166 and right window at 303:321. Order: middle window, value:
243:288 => 2.1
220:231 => 0.4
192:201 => -0.1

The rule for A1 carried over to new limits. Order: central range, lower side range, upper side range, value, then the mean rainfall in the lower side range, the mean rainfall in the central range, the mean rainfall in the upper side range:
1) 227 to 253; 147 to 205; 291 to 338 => 0.19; 6.94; 4.89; 4.49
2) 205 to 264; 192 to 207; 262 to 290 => 0.09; 6.19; 5.15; 4.92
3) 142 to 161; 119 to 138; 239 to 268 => -0.20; 6.64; 7.58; 4.73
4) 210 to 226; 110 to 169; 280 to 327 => 0.05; 6.96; 5.54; 4.52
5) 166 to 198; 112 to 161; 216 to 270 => -0.10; 6.95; 6.74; 5.03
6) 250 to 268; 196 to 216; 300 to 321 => 0.05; 5.83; 4.82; 4.31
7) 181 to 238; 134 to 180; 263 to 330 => 0.07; 7.23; 5.89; 4.6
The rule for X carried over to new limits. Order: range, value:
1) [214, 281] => 6.14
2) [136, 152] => 8.09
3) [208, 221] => 5.93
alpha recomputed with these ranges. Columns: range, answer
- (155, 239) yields 6.27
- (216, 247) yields 5.2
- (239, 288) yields 4.82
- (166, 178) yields 6.95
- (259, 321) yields 4.62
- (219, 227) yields 5.55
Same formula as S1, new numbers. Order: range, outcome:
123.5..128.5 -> 6.72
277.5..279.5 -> 4.87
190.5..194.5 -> 6.41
